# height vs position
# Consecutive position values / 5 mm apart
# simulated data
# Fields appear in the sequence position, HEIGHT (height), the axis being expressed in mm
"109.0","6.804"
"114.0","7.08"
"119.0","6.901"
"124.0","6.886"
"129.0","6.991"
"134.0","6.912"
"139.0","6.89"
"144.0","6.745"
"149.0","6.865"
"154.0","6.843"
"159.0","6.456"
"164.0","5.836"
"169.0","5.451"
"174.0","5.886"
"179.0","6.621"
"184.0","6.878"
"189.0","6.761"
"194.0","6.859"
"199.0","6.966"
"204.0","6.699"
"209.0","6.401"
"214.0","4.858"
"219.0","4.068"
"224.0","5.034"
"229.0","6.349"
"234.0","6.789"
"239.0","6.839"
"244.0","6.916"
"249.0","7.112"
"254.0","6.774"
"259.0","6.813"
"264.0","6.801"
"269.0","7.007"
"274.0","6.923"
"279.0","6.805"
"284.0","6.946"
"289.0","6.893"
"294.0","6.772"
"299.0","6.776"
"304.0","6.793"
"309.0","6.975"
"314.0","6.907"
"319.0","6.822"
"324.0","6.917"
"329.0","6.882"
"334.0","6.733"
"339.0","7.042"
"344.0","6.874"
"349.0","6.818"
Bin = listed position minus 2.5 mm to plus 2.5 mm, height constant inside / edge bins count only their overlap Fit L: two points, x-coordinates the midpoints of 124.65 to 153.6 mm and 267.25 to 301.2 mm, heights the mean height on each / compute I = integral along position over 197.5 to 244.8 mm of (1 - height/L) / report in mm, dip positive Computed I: 5.7 mm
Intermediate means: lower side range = 6.88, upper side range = 6.87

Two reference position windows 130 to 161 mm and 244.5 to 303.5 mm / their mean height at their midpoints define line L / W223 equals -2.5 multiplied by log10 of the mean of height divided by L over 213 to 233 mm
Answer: 0.29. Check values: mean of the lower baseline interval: 6.8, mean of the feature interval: 5.22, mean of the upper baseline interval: 6.87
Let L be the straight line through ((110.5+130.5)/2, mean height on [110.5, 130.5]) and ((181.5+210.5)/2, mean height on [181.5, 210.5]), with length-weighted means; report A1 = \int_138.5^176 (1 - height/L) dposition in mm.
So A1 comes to 2.8 mm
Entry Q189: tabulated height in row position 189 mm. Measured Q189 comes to 6.761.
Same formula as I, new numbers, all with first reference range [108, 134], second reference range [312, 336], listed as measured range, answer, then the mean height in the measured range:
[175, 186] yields 0.5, 6.63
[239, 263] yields 0.0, 6.89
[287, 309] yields 0.1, 6.83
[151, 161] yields 0.4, 6.67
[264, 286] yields -0.1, 6.91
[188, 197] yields 0.1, 6.83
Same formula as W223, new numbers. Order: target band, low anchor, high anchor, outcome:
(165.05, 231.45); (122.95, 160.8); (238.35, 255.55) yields 0.14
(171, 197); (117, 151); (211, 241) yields -0.06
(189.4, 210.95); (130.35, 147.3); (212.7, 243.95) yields -0.10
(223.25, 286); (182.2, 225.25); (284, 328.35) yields -0.05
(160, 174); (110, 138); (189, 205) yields 0.19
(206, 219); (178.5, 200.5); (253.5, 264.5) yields 0.26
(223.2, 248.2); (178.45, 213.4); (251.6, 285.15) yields 0.04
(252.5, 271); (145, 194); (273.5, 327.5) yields -0.02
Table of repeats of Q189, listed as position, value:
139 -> 6.89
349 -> 6.818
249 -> 7.112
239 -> 6.839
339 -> 7.042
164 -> 5.836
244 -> 6.916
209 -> 6.401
